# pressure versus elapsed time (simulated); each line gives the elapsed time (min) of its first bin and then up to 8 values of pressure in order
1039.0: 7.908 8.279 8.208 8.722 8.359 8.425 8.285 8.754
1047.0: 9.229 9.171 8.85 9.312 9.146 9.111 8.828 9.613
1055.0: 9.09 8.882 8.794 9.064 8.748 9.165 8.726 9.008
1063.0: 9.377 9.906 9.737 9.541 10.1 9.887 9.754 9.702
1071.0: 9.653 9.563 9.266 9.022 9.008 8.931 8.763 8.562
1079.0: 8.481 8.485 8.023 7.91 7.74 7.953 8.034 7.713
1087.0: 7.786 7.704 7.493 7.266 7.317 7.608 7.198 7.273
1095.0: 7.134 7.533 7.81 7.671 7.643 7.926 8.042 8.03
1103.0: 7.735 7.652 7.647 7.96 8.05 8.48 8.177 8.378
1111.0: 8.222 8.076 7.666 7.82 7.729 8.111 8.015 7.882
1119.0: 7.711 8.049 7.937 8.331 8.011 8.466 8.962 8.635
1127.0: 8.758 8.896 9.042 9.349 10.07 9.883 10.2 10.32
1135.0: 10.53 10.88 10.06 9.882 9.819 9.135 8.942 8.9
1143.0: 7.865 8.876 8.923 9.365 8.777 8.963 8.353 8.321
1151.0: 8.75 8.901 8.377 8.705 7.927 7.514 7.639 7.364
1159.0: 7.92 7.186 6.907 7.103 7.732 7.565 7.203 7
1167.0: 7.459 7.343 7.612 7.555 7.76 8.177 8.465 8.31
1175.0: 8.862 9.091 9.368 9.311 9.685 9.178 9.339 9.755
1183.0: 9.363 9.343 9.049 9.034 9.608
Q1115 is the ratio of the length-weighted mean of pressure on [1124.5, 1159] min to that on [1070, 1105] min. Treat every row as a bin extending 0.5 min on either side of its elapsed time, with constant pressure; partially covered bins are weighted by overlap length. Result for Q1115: 1.12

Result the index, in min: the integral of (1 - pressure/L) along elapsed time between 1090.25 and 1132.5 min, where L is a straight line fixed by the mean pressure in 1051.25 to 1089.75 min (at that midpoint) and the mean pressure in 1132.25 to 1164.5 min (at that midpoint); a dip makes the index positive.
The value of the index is 3.2 min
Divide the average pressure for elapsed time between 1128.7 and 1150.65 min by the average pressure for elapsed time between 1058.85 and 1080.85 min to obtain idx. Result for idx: 1.02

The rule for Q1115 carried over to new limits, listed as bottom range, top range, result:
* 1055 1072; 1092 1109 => 0.83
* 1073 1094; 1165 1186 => 1.06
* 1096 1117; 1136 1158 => 1.11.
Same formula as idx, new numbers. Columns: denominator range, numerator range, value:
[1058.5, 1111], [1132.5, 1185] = 1.03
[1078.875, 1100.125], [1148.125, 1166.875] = 1.02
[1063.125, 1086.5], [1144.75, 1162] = 0.91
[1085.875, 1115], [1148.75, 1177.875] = 1.03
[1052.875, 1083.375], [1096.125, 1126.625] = 0.88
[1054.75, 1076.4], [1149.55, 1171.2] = 0.83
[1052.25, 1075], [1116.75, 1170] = 0.91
